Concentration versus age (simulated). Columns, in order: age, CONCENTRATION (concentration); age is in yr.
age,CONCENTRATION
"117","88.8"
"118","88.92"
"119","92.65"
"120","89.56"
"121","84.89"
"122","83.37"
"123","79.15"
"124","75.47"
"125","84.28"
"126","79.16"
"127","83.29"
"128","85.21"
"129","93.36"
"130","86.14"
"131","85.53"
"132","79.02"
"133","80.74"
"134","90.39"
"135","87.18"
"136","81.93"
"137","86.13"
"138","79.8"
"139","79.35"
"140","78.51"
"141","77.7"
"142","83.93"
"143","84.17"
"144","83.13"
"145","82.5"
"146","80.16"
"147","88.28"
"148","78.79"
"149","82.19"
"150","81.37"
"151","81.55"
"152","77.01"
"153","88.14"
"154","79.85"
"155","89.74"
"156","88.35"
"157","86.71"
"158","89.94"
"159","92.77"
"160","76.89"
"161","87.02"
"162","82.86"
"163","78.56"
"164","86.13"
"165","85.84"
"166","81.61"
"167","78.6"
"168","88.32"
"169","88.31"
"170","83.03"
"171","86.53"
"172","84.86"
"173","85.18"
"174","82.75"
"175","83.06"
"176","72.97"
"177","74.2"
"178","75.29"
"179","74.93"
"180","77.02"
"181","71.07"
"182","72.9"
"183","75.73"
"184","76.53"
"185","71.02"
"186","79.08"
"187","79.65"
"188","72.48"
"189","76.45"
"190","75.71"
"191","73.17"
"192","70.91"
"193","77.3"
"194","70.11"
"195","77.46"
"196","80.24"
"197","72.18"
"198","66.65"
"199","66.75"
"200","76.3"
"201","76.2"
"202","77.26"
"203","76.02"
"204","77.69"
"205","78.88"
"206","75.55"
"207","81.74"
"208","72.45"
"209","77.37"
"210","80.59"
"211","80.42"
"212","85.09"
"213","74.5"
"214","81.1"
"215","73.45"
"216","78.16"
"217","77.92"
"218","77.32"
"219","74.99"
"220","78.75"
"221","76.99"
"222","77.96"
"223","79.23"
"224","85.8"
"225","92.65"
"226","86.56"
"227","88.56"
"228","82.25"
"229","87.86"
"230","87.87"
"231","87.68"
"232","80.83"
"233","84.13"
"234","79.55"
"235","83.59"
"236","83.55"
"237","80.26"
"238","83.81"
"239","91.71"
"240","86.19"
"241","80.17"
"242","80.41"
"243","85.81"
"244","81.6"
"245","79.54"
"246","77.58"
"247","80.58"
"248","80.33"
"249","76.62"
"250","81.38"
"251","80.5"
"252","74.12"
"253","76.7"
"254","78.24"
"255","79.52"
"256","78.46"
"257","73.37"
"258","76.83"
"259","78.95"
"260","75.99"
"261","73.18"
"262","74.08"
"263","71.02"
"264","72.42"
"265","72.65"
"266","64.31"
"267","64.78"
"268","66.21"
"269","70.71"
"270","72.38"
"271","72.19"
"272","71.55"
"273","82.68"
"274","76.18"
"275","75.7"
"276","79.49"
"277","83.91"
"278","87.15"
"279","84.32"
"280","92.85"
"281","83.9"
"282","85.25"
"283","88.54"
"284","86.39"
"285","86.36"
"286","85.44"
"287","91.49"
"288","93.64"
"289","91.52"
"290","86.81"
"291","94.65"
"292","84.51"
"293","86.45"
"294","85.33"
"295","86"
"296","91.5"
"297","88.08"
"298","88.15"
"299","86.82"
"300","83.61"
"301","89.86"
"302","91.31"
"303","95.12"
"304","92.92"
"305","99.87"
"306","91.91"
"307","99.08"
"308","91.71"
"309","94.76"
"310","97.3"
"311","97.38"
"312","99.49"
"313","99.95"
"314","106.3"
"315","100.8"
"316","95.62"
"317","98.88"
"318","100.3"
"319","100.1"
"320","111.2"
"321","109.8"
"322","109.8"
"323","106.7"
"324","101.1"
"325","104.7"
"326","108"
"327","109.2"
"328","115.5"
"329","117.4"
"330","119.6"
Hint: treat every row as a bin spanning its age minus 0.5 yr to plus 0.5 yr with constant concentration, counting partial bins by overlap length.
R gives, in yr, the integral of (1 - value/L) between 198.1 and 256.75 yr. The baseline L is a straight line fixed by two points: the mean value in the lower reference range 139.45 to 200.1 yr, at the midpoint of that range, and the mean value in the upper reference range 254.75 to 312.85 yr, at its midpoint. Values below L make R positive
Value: 1.3 yr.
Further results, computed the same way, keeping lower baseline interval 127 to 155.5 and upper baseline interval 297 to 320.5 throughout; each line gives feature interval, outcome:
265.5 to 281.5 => 2.8 yr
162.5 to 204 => 4.3 yr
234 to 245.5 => 1.0 yr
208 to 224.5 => 1.9 yr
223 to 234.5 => 0.6 yr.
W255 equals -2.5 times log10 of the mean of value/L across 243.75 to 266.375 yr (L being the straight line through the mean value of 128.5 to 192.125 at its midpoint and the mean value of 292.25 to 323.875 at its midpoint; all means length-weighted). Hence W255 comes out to 0.19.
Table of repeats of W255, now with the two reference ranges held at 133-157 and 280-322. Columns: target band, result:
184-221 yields 0.14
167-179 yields 0.04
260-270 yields 0.28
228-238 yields 0.06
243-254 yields 0.14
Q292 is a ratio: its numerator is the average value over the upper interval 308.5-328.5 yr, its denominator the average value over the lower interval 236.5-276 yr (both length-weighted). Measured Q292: 1.34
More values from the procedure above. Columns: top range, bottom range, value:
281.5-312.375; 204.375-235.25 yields 1.12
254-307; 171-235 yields 1.05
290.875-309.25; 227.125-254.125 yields 1.10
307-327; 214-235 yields 1.24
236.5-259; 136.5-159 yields 0.96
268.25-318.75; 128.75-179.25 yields 1.07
